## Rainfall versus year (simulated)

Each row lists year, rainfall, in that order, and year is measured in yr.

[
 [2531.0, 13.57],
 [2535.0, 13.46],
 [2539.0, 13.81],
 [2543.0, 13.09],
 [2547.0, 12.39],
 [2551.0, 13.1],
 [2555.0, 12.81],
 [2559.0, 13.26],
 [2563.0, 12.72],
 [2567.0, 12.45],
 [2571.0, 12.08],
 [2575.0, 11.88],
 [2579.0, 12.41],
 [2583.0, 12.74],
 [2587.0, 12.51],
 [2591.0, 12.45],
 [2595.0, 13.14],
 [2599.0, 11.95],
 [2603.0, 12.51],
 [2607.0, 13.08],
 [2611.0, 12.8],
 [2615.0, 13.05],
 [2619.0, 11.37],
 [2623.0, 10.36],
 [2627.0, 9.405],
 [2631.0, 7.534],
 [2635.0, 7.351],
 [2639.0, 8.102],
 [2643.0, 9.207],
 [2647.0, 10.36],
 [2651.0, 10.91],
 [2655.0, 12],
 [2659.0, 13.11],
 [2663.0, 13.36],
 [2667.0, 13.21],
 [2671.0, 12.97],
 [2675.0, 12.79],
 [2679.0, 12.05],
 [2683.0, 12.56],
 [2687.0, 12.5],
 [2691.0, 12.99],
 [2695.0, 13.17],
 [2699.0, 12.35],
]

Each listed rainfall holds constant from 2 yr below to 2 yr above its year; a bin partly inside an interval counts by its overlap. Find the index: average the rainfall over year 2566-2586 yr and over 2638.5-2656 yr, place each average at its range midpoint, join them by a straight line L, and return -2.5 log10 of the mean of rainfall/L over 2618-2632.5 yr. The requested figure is 0.13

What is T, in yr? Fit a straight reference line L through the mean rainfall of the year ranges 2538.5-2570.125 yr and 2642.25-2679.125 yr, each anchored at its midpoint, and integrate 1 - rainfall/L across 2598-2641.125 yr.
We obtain 6.1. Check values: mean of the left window 12.9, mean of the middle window 10.6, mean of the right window 12.1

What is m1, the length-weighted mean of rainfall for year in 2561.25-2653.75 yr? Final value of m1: 11.3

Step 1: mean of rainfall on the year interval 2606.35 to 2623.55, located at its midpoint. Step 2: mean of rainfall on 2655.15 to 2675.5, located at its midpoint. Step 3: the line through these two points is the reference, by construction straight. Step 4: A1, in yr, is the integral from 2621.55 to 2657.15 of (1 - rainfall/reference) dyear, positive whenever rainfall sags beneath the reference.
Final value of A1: 8.9 yr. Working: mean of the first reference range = 12.2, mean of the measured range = 9.47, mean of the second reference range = 13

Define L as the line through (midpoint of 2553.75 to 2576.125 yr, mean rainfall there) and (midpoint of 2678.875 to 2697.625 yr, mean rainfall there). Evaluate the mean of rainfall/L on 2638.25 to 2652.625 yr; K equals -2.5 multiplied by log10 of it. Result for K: 0.283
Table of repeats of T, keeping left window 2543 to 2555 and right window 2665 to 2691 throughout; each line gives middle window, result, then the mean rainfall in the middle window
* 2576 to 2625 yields 1.59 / 12.4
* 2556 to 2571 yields 0.10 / 12.7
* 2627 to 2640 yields 4.94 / 7.9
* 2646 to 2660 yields 1.26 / 11.6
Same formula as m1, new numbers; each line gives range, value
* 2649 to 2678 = 12.6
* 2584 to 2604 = 12.5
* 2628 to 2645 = 8.13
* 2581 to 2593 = 12.6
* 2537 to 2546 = 13.3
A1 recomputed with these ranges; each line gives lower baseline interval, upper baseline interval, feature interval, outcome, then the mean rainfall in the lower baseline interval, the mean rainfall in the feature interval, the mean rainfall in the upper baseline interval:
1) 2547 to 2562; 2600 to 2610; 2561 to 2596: 1.0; 12.9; 12.5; 12.7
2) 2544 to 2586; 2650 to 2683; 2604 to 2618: -0.3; 12.6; 12.8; 12.6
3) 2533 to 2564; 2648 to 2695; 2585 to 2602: 0.5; 13.1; 12.5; 12.6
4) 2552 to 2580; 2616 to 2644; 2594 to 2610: -3.0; 12.5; 12.6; 9.18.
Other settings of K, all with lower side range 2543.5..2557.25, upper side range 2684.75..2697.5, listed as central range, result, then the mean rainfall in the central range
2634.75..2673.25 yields 0.15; 11.2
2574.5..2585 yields 0.04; 12.4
